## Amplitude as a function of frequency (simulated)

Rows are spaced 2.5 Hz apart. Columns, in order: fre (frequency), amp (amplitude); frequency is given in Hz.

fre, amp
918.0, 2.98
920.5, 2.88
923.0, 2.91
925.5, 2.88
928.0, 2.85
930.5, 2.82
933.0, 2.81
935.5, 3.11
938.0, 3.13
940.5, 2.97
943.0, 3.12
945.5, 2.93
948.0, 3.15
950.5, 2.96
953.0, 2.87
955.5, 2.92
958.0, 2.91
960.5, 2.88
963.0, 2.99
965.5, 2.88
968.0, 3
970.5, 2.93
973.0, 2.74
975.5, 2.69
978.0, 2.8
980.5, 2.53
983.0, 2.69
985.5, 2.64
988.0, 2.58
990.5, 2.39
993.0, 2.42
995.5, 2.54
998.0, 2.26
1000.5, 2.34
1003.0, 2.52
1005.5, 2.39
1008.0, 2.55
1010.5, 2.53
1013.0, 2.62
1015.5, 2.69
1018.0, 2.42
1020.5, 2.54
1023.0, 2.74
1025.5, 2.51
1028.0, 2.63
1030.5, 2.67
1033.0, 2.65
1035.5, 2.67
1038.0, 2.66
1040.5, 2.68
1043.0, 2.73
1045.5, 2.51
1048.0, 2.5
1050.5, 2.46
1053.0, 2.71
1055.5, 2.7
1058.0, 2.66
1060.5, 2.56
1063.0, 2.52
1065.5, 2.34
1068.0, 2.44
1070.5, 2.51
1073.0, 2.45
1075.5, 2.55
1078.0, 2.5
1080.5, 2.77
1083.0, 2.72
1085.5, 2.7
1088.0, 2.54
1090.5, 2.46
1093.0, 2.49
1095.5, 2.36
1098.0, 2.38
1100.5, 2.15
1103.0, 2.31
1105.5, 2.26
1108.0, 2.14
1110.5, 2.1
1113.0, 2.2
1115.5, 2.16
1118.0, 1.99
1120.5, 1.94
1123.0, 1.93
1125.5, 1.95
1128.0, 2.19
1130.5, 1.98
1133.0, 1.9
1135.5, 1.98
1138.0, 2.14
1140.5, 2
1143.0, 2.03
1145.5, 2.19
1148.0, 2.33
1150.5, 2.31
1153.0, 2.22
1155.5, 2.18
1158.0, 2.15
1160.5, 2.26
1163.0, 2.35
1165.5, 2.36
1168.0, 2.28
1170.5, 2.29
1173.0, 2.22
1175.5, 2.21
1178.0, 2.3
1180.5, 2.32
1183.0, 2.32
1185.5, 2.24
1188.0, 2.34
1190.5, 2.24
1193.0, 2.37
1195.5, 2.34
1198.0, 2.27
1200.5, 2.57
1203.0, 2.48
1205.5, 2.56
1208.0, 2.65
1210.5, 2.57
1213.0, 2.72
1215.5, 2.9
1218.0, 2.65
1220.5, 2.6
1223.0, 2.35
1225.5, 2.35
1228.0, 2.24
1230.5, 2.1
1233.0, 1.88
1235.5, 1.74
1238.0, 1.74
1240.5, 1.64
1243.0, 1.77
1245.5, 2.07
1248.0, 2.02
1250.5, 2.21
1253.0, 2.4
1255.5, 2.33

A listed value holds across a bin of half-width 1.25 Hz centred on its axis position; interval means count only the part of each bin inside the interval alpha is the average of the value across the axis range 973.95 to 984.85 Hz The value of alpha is 2.68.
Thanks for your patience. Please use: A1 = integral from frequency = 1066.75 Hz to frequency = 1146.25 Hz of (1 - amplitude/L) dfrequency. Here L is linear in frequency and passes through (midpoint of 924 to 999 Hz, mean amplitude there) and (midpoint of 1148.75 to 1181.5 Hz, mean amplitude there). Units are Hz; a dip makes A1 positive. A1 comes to 5.4 Hz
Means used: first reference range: 2.82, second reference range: 2.27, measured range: 2.26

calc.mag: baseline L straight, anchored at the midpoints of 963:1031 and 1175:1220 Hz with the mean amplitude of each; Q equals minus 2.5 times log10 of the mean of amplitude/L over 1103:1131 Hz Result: 0.20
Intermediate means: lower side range 2.61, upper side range 2.45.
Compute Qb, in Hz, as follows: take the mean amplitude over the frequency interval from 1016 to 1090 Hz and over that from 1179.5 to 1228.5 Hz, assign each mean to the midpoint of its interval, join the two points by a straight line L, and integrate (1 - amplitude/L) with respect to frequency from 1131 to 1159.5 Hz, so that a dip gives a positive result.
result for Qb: 4.3 Hz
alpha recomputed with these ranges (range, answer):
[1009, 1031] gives 2.59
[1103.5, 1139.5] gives 2.07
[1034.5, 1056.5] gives 2.62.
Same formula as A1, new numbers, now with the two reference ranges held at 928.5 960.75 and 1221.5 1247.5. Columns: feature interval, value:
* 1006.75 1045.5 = 1.1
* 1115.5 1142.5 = 3.9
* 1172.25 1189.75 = -0.8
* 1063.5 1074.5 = 0.5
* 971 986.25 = 0.8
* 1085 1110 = 1.0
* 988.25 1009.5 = 2.7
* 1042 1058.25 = 0.1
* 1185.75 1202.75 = -1.8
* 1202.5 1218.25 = -4.4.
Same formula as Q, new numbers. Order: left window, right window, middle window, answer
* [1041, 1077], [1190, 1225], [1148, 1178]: 0.12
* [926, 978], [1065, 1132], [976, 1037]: 0.06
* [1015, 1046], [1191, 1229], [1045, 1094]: 0.02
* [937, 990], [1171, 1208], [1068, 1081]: 0.03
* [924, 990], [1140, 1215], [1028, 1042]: 0.01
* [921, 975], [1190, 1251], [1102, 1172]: 0.16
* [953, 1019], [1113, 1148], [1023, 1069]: -0.08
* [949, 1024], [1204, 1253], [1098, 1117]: 0.12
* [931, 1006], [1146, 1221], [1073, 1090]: -0.02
